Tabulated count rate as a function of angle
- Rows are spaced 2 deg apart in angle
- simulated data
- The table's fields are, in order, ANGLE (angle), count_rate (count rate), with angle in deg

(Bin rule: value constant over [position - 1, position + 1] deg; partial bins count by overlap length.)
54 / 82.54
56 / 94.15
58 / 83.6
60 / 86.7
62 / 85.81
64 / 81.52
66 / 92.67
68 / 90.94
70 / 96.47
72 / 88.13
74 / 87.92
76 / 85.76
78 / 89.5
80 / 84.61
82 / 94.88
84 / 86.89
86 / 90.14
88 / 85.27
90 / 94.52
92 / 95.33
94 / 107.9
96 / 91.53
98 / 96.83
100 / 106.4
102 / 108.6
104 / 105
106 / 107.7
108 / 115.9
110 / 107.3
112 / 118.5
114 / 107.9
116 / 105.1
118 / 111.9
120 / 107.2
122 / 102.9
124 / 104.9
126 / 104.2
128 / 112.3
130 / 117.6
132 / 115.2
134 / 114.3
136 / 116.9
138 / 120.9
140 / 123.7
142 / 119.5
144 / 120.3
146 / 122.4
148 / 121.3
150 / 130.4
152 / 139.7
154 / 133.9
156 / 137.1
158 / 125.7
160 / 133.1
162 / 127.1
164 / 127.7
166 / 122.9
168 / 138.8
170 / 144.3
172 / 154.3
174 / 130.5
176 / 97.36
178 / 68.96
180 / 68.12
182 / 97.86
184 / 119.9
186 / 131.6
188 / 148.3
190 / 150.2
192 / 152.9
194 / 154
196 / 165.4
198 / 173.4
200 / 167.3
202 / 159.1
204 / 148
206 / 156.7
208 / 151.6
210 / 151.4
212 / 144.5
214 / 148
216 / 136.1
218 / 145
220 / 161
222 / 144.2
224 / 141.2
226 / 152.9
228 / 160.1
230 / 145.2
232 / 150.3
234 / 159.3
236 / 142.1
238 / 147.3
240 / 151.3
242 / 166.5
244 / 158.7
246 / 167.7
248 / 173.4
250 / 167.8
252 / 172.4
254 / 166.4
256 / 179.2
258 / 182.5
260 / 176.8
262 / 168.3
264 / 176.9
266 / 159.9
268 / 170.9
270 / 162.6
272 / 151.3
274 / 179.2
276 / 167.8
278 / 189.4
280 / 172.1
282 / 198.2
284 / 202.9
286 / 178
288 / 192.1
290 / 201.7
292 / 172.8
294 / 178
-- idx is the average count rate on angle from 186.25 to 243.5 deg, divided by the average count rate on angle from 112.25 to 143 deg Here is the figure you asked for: 1.4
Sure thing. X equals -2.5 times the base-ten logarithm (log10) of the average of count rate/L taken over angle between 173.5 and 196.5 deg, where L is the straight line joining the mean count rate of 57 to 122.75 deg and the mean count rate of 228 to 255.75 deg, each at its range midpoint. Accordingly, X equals 0.12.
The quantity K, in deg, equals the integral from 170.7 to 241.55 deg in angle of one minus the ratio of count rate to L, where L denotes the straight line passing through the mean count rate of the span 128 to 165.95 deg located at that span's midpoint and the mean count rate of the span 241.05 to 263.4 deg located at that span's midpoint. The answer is 3.98 deg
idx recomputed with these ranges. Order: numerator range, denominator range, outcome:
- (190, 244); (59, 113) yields 1.60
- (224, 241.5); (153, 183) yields 1.25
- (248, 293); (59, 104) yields 1.91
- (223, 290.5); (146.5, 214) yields 1.24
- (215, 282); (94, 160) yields 1.41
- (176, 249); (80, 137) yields 1.39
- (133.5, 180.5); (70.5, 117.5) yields 1.25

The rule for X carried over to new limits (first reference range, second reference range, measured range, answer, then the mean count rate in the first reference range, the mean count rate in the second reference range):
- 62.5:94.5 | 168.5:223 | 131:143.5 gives -0.03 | 90.4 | 140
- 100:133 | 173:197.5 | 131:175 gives -0.09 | 109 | 125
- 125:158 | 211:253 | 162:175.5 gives -0.02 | 122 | 154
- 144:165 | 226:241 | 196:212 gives -0.11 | 129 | 151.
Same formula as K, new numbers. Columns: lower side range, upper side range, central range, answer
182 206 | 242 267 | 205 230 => 1.4 deg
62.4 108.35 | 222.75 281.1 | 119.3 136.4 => 0.3 deg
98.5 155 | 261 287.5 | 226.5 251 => 0.5 deg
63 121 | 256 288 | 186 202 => -1.6 deg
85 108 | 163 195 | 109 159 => -2.7 deg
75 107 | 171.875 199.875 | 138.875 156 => -1.6 deg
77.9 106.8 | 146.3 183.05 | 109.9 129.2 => -0.4 deg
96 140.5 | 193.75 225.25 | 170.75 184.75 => 3.2 deg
